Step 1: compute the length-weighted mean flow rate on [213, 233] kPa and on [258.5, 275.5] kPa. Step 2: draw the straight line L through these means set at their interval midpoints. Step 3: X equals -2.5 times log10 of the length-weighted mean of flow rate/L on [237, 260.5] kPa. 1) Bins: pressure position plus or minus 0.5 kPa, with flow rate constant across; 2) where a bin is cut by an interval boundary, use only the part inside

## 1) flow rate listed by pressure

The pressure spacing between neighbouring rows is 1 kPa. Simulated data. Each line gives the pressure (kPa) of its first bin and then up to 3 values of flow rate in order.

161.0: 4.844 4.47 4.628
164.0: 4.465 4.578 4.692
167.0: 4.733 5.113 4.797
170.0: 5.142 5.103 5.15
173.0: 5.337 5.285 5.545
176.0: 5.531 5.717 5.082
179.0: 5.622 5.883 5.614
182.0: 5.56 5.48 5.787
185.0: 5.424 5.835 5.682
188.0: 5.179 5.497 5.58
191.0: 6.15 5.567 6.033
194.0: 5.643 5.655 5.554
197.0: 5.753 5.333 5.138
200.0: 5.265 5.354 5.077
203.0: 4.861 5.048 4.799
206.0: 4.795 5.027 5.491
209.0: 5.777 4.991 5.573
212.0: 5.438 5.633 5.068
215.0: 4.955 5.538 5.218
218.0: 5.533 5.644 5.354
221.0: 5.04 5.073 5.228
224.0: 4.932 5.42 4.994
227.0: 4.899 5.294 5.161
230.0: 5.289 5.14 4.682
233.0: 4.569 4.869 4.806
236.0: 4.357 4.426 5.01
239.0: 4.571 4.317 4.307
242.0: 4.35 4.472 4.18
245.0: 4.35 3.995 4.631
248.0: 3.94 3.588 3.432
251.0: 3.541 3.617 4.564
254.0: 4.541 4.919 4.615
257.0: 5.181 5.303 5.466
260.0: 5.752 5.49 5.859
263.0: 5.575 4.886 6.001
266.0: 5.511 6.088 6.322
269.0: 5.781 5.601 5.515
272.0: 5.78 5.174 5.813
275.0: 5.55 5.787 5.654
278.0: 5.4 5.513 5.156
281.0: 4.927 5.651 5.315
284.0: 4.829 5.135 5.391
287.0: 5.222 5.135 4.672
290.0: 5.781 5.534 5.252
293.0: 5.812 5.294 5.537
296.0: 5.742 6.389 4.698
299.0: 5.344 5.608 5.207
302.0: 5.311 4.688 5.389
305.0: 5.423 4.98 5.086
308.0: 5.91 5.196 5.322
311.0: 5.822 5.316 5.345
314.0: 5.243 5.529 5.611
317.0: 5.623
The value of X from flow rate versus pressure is 0.22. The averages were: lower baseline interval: 5.18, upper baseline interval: 5.66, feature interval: 4.46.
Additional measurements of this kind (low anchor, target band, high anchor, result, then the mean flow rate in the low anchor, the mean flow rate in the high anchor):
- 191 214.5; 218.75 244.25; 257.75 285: 0.12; 5.36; 5.54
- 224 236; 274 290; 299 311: -0.02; 4.98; 5.31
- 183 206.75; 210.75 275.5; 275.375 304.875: 0.08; 5.43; 5.36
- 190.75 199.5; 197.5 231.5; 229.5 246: -0.01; 5.63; 4.59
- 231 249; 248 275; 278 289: -0.06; 4.46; 5.21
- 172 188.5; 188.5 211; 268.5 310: 0.02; 5.52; 5.39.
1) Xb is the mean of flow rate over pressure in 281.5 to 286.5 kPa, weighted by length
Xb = 5.26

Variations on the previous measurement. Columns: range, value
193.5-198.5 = 5.59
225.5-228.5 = 5.06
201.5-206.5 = 4.92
